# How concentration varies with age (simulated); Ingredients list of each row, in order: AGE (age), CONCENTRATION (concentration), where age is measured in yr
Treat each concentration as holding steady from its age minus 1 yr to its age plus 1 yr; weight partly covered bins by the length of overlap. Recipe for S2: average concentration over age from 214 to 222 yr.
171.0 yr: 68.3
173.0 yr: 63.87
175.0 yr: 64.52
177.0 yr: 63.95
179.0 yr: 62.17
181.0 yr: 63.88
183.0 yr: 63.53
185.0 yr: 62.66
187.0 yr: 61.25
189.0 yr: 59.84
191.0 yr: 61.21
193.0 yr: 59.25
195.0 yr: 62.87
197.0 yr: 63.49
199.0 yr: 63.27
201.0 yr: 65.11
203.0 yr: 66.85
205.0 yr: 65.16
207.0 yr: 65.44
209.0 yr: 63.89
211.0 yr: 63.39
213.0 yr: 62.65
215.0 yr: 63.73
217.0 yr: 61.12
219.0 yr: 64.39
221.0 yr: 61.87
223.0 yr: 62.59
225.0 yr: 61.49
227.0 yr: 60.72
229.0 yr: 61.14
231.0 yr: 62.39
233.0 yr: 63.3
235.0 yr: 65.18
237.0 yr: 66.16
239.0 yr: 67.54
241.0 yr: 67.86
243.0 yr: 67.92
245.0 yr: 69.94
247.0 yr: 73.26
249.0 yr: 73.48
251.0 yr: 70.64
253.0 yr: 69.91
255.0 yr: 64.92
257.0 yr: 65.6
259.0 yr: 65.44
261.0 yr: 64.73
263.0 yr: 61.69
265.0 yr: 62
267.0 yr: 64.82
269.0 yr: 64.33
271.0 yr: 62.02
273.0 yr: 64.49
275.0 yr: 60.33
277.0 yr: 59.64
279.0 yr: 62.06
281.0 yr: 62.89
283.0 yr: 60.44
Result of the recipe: 62.8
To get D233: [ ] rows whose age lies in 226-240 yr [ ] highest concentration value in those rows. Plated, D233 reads 67.54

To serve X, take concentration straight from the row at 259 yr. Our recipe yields 65.44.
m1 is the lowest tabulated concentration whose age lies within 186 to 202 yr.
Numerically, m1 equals 59.25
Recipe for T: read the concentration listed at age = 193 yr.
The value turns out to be 59.25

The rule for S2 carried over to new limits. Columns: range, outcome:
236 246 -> 67.9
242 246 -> 68.9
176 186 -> 63.2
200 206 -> 65.7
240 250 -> 70.5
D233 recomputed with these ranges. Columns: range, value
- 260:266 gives 64.73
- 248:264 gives 73.48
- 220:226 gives 62.59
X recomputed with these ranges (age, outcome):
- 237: 66.16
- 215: 63.73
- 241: 67.86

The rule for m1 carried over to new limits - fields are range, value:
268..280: 59.64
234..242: 65.18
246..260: 64.92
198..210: 63.27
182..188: 61.25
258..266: 61.69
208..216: 62.65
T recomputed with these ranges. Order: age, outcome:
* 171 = 68.3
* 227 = 60.72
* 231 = 62.39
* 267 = 64.82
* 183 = 63.53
